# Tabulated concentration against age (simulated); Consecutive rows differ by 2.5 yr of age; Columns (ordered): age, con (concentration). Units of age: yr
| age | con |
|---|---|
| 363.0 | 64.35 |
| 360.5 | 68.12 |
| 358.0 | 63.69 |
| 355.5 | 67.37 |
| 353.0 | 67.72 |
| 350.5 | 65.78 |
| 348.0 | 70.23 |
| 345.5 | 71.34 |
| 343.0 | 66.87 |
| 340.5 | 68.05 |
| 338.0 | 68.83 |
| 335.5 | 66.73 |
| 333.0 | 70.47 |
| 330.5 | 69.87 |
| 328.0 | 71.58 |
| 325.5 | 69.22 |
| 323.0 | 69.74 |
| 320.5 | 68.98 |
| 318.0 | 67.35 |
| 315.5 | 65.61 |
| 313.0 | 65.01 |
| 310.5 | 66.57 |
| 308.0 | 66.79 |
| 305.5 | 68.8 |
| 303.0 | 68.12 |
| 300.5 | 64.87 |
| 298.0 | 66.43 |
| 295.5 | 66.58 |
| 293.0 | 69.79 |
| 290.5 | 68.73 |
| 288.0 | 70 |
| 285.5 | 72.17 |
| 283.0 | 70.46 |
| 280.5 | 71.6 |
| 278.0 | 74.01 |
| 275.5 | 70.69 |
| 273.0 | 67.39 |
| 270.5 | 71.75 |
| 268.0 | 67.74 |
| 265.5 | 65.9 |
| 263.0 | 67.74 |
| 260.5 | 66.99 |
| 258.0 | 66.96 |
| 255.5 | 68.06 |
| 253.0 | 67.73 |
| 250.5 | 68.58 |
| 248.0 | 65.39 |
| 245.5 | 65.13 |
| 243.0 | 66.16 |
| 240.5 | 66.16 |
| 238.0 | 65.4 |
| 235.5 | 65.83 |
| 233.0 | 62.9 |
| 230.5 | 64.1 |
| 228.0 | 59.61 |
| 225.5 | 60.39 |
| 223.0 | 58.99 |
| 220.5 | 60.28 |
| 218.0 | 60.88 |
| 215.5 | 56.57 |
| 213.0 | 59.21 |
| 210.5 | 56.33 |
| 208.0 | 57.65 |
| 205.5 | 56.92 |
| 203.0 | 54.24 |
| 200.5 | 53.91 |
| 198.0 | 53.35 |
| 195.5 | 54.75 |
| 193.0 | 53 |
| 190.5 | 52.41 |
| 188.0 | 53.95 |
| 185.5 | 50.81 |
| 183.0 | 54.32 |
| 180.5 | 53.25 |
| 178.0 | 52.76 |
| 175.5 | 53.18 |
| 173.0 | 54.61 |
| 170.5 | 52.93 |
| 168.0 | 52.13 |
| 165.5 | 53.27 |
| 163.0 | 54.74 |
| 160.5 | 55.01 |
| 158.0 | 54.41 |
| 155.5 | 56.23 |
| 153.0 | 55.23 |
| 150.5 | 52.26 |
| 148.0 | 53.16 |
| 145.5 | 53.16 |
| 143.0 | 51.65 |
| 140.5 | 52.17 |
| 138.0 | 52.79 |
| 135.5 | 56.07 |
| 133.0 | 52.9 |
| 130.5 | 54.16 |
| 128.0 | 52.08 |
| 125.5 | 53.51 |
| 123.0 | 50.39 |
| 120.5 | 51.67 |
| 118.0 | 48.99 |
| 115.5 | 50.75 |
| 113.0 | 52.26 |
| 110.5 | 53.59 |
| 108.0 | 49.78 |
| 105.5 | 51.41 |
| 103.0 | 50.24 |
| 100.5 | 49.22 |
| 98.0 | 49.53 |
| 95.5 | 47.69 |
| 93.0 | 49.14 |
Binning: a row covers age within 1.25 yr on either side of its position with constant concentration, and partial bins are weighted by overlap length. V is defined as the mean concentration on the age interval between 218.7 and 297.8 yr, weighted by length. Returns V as 66.8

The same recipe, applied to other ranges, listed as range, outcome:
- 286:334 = 68.2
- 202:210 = 56.3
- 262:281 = 69.5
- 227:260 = 65.6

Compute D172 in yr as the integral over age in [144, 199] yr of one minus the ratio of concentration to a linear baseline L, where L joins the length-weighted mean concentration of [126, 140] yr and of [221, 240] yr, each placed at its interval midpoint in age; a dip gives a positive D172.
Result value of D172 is 3.3 yr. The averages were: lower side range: 53.5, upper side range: 62.5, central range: 53.6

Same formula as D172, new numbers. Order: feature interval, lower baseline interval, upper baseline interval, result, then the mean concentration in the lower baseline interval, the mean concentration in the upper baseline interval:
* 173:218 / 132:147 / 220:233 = 2.7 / 53.1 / 60.9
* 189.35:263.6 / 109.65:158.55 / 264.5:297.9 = 2.8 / 52.8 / 69.7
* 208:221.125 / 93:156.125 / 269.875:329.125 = 0.5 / 51.9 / 68.8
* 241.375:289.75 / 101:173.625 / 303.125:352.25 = -4.1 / 52.8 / 68.3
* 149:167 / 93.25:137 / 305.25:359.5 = 0.1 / 51.4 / 68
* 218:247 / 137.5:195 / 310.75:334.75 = -1.6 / 53.4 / 68.5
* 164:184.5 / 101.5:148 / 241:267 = 1.6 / 52.1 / 66.9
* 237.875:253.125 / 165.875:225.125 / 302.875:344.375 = -1.6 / 55.1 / 68.2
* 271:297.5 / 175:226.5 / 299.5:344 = -2.5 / 55.6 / 68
